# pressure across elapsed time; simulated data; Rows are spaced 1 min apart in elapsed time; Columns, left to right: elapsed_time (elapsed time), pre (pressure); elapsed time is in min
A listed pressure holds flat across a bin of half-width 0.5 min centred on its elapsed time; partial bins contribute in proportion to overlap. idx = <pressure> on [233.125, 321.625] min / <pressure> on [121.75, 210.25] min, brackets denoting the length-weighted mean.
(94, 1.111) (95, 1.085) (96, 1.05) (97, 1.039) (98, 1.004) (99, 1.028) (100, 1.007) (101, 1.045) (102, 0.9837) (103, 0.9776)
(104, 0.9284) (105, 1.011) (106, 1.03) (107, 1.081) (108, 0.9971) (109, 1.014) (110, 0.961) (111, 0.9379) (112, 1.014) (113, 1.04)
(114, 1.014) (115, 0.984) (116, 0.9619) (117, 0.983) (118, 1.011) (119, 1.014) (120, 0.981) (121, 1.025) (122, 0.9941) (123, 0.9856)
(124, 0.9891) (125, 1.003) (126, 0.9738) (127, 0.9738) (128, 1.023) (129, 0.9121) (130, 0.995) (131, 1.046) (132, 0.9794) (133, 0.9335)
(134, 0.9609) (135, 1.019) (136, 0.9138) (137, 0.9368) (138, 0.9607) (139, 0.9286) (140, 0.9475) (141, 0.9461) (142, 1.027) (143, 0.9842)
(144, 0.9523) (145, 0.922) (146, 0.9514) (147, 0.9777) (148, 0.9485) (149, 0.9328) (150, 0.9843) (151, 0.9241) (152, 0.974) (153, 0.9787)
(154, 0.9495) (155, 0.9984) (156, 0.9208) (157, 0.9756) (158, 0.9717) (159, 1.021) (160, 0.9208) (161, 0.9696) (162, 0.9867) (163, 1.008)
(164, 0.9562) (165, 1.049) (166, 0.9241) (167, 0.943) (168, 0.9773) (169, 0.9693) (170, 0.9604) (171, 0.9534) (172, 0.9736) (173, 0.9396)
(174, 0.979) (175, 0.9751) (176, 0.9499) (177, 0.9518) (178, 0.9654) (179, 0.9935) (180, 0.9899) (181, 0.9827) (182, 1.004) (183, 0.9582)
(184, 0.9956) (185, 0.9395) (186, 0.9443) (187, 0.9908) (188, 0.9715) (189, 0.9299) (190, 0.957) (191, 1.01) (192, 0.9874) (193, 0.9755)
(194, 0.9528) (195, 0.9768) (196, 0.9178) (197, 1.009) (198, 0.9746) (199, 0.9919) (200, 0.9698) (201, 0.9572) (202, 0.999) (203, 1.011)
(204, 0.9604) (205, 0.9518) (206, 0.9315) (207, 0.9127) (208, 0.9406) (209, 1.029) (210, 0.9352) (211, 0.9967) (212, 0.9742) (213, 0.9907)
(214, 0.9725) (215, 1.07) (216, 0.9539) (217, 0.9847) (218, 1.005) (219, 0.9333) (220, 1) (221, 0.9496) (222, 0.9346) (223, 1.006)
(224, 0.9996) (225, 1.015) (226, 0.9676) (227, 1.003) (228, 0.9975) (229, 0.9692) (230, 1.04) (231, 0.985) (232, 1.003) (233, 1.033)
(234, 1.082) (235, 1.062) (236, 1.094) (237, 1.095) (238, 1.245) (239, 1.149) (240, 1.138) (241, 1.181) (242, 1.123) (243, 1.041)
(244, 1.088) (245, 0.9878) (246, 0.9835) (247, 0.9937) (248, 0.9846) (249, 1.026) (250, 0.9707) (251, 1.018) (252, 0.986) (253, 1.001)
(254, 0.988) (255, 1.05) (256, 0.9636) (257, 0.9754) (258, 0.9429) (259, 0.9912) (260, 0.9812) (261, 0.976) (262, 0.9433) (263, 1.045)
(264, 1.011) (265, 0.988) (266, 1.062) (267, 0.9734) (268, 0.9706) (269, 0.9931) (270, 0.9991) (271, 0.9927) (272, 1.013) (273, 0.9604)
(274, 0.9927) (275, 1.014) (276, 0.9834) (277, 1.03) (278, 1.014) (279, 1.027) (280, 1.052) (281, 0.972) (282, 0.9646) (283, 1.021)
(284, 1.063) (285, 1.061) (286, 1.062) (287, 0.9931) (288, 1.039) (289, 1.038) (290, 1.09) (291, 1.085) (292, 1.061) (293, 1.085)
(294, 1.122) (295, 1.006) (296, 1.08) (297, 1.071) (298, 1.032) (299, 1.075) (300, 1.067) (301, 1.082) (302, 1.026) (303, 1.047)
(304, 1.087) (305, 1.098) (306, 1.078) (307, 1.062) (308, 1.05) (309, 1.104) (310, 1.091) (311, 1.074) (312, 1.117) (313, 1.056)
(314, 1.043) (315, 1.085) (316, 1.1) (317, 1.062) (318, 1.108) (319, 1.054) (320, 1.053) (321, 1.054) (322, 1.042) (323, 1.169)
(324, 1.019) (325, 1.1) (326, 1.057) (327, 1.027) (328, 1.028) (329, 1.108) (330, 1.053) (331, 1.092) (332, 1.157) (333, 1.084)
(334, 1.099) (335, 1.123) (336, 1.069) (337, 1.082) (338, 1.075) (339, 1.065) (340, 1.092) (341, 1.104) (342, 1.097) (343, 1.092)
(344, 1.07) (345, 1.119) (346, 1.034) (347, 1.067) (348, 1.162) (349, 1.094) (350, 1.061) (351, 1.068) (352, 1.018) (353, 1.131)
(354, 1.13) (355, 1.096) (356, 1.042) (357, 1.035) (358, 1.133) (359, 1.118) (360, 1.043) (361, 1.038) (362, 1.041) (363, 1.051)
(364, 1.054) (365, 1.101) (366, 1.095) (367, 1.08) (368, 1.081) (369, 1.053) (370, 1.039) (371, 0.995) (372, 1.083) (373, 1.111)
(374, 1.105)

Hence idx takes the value 1.08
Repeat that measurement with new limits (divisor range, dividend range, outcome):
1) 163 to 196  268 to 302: 1.07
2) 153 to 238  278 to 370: 1.09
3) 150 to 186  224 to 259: 1.07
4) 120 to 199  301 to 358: 1.11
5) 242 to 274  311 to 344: 1.08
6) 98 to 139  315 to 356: 1.09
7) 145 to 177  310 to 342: 1.12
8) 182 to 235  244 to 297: 1.03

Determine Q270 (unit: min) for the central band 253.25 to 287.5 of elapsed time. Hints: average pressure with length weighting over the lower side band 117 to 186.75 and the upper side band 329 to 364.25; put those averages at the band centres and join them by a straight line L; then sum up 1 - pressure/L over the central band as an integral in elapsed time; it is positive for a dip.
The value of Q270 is 1.2 min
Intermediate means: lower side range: 0.971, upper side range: 1.08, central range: 1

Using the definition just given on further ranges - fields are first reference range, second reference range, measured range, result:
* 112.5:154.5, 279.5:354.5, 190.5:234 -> 1.47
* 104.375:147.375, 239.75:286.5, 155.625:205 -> 1.17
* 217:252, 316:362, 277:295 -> 0.22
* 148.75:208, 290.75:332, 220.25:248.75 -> -0.80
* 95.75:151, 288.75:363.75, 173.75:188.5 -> 0.56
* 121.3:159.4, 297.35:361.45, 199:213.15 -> 0.54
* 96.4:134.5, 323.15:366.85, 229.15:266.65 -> 0.44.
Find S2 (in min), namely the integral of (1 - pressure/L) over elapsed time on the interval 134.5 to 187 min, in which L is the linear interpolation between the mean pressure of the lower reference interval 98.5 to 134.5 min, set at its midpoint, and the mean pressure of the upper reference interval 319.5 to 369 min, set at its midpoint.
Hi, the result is 2.3 min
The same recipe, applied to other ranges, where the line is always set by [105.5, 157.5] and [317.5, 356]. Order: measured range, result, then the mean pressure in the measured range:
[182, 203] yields 0.77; 0.972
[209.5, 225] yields 0.61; 0.982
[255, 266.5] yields 0.58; 0.992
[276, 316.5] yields 0.20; 1.06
